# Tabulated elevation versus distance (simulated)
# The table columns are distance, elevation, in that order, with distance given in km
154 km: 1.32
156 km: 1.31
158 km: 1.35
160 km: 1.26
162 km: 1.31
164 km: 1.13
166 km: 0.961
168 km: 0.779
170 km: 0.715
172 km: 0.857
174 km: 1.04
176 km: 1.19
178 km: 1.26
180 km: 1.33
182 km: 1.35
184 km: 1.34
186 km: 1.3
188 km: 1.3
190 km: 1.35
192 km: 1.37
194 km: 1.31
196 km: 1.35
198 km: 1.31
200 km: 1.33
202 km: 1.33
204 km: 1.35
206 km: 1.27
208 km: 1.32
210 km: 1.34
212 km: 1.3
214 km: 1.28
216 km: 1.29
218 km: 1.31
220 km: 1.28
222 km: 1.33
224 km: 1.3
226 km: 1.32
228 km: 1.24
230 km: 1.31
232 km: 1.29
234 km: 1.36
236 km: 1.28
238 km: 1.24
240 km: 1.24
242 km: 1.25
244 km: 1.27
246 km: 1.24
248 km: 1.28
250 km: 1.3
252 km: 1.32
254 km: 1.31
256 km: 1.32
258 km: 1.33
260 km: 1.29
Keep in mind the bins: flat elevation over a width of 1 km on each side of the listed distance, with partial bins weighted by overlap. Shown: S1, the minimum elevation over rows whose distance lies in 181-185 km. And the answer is 1.34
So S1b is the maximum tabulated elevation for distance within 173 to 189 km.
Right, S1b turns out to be 1.35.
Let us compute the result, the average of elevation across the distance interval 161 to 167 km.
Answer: 1.13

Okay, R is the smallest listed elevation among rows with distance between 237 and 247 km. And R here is 1.24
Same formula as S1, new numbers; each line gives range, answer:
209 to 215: 1.28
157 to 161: 1.26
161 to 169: 0.779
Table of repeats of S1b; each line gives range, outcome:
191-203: 1.37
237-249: 1.28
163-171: 1.13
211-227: 1.33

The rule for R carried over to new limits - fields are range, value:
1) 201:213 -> 1.27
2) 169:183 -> 0.715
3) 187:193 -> 1.3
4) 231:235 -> 1.29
